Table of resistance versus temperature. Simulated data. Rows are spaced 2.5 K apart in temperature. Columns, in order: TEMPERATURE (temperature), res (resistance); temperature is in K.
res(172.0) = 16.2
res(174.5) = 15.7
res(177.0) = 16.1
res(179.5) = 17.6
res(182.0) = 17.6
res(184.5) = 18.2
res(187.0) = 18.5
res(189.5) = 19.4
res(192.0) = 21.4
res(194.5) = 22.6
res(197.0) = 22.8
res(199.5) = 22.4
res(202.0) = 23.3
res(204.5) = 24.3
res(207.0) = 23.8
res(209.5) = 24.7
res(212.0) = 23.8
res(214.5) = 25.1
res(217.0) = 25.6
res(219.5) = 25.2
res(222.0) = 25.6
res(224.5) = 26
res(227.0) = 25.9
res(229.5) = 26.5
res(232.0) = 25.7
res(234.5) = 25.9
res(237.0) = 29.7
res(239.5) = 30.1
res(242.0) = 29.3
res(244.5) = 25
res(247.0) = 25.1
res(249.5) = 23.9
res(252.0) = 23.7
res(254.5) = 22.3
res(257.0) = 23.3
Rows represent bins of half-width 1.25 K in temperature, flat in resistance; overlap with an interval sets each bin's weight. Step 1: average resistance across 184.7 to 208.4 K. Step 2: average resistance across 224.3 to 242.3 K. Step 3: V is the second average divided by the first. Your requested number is 1.25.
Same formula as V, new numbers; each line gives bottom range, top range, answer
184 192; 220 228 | 1.34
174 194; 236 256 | 1.42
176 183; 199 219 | 1.42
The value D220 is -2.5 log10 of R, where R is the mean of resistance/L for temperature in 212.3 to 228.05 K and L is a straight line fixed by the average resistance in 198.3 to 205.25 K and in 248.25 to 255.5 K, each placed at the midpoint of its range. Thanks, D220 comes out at -0.096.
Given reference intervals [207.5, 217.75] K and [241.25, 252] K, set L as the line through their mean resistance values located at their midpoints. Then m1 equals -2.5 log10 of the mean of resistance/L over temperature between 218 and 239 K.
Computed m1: -0.06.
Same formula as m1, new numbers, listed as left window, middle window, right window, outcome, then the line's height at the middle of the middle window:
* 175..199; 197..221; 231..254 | -0.10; 22.1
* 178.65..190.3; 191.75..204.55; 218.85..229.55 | -0.10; 20.8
